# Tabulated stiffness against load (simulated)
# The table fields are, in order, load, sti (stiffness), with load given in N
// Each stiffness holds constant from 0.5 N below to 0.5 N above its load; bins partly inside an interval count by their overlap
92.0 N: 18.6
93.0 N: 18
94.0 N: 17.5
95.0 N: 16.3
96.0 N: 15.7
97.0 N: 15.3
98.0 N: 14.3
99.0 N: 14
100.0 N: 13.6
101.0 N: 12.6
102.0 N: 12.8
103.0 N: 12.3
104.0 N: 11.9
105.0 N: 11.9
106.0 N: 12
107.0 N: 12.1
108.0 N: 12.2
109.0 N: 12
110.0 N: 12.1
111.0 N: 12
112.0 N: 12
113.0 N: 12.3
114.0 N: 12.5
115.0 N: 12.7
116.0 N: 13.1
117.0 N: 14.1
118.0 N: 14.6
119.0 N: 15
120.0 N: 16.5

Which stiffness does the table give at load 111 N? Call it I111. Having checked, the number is 12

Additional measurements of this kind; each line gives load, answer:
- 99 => 14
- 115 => 12.7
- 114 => 12.5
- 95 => 16.3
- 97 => 15.3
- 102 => 12.8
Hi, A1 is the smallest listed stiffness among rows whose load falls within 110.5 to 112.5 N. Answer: 12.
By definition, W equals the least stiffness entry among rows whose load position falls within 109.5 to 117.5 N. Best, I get 12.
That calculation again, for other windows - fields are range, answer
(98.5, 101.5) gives 12.6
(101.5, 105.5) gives 11.9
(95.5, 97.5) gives 15.3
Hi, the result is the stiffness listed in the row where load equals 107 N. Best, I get 12.1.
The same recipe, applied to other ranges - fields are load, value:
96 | 15.7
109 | 12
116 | 13.1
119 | 15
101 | 12.6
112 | 12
